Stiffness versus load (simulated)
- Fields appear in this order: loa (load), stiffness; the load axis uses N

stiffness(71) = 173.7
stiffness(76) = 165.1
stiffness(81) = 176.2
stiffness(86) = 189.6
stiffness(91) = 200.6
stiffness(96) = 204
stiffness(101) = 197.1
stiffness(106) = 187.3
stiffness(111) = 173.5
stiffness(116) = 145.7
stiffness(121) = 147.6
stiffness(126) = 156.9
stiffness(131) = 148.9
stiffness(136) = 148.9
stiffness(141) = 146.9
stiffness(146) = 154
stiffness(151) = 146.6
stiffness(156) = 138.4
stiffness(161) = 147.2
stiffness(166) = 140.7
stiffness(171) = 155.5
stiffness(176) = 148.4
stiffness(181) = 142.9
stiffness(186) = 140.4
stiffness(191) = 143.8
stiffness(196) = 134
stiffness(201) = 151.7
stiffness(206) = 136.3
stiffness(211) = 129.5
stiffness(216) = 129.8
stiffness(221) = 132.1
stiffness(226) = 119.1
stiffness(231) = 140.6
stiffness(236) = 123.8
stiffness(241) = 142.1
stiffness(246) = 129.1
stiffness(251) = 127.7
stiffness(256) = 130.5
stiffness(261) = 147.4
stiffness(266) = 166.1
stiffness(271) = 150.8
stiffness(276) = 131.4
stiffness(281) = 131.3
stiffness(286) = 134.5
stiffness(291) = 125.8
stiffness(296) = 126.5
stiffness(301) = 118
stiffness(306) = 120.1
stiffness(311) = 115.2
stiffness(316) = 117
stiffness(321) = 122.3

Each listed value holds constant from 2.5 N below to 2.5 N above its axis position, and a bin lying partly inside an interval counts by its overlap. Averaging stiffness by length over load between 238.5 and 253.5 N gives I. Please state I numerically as 133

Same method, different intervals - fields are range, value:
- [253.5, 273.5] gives 149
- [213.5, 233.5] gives 130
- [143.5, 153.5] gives 150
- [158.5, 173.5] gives 148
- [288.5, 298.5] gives 126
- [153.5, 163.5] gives 143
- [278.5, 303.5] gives 127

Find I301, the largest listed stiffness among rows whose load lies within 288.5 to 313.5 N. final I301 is 126.5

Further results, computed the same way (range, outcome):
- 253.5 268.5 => 166.1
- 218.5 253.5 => 142.1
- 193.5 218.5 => 151.7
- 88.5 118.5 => 204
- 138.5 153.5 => 154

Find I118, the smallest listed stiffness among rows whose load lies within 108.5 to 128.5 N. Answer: 145.7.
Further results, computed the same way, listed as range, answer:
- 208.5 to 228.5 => 119.1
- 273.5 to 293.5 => 125.8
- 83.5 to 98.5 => 189.6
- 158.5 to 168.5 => 140.7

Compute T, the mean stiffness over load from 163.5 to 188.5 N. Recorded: 146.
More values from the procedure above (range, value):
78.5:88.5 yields 183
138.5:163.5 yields 147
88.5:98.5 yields 202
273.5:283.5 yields 131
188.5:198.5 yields 139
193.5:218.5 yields 136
